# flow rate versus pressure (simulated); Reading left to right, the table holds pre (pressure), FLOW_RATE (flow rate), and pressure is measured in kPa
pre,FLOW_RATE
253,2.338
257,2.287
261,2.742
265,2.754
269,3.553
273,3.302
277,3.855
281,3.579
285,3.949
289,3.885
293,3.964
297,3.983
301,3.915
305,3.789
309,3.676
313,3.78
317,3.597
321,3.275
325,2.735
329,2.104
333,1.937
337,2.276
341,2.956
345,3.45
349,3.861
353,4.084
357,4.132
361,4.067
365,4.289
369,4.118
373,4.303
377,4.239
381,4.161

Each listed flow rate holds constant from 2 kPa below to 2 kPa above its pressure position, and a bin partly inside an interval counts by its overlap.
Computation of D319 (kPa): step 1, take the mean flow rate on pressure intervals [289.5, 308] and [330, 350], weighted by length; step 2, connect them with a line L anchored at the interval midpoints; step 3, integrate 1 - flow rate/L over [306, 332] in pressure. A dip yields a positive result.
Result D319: 1.7 kPa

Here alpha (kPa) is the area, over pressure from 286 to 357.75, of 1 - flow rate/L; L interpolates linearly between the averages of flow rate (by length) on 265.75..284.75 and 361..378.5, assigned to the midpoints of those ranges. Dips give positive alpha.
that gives 8.54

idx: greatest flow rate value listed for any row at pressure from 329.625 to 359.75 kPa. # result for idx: 4.132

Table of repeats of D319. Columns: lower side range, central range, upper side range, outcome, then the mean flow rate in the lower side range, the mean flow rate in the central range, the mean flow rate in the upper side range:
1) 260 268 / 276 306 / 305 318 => -4.8 kPa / 2.85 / 3.87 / 3.71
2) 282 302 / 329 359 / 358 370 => 6.8 kPa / 3.92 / 3.17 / 4.16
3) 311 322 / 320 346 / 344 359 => 7.7 kPa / 3.58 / 2.62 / 3.91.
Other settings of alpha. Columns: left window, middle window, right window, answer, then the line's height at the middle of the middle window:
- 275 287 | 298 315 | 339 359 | -0.2 kPa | 3.76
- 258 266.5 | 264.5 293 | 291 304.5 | -3.1 kPa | 3.27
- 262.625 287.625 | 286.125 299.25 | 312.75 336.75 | -2.8 kPa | 3.25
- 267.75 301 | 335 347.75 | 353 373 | 3.5 kPa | 4.05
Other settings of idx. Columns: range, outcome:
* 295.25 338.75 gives 3.983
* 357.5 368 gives 4.289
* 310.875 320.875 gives 3.78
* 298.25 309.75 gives 3.915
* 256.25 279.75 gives 3.855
